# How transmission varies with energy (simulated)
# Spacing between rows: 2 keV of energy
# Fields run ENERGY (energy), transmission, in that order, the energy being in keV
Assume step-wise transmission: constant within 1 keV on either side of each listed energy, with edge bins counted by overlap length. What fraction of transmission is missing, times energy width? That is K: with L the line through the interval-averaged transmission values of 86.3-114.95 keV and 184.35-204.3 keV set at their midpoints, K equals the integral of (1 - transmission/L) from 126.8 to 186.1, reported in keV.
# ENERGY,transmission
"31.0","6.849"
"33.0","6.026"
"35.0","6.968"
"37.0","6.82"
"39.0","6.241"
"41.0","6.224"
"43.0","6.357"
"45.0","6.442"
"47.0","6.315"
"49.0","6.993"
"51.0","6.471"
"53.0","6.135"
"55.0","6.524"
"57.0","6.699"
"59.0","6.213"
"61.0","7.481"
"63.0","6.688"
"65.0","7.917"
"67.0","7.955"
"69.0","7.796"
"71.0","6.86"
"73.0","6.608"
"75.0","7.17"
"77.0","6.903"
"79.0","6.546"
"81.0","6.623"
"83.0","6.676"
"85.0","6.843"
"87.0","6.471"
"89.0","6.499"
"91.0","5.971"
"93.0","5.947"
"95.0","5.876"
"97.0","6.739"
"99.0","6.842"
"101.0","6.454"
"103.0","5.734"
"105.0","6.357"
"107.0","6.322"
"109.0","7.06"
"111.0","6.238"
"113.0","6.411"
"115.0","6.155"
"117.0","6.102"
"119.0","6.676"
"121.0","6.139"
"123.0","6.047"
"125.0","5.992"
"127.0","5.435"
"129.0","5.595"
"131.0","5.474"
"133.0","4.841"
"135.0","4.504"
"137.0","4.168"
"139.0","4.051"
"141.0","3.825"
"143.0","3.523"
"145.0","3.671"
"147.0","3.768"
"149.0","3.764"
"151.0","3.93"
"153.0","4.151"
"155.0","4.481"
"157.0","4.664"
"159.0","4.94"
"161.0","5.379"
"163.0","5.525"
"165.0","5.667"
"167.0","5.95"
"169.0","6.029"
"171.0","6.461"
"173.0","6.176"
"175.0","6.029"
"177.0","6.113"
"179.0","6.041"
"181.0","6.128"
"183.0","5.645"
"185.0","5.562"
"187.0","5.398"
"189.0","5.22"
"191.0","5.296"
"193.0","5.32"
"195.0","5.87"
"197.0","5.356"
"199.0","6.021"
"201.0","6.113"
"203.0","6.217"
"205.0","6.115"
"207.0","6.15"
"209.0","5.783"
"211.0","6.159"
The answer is 8.7 keV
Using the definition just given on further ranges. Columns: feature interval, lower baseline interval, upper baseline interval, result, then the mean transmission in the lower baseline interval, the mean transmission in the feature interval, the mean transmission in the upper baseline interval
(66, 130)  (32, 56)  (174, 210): -2.55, 6.46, 6.47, 5.8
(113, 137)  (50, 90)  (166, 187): 2.71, 6.85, 5.69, 5.98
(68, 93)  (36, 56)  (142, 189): -2.58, 6.45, 6.72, 5.17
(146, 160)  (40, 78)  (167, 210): 4.30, 6.83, 4.24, 5.86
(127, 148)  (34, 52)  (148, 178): 4.40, 6.54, 4.39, 5.28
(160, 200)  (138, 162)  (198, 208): -3.98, 4.18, 5.76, 6.12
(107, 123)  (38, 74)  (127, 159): -3.87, 6.77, 6.37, 4.35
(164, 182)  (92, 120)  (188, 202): -0.88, 6.35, 6.07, 5.6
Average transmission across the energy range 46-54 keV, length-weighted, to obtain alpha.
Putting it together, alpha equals 6.48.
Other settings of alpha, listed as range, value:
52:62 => 6.61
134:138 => 4.34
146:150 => 3.77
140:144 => 3.67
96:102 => 6.68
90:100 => 6.28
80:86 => 6.71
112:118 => 6.22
